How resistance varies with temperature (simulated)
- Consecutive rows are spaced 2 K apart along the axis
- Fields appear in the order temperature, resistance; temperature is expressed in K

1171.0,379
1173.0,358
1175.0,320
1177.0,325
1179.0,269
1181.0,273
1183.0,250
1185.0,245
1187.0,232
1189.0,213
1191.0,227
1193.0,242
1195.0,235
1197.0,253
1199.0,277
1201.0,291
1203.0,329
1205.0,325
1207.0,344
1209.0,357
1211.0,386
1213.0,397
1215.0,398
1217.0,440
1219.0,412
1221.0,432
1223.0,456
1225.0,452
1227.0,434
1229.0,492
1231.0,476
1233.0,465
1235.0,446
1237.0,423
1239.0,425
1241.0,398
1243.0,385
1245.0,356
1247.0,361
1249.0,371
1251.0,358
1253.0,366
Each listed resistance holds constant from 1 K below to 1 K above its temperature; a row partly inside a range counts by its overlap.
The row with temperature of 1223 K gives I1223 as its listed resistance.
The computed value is 456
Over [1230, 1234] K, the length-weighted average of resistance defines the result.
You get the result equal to 470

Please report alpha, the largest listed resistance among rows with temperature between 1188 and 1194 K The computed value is 242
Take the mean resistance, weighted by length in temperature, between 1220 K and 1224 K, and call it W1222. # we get 444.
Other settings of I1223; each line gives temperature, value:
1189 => 213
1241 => 398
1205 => 325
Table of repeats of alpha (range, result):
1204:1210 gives 357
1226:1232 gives 492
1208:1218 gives 440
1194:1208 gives 344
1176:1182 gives 325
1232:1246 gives 465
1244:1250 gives 371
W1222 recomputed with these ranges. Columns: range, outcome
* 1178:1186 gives 259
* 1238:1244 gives 403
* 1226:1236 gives 463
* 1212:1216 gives 398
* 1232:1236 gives 456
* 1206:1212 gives 362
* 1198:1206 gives 306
